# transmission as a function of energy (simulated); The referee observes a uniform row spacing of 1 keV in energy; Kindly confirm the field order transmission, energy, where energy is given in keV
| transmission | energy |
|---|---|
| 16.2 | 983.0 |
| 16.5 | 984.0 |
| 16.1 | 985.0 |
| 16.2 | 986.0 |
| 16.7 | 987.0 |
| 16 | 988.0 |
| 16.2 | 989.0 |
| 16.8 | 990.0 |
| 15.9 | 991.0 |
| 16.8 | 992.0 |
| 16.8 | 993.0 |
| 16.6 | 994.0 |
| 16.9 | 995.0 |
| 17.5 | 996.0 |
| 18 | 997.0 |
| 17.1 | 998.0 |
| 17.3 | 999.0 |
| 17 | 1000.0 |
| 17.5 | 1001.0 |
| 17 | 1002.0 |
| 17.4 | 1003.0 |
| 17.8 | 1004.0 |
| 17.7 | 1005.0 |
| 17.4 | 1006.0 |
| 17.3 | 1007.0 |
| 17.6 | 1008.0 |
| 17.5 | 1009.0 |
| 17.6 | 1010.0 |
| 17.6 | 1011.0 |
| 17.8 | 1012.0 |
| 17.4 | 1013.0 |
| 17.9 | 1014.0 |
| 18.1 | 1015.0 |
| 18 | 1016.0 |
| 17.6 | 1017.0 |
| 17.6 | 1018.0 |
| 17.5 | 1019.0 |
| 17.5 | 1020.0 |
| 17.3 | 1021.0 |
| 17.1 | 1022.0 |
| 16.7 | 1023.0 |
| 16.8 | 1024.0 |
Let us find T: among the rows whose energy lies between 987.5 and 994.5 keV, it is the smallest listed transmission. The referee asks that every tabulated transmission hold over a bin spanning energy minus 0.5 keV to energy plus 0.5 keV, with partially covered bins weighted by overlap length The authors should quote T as 15.9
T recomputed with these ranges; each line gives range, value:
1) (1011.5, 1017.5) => 17.4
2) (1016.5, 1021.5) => 17.3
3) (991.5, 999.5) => 16.6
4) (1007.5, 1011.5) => 17.5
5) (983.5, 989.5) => 16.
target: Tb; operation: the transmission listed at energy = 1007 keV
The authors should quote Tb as 17.3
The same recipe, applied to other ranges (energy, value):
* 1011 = 17.6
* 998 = 17.1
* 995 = 16.9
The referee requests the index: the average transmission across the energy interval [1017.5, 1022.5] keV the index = 17.4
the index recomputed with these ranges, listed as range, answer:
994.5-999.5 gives 17.4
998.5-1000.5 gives 17.1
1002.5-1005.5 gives 17.6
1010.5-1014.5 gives 17.7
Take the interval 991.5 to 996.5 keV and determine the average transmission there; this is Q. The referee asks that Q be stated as 16.9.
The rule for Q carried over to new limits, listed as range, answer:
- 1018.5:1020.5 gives 17.5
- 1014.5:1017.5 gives 17.9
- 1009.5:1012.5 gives 17.7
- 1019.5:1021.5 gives 17.4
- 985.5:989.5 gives 16.3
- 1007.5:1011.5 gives 17.6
